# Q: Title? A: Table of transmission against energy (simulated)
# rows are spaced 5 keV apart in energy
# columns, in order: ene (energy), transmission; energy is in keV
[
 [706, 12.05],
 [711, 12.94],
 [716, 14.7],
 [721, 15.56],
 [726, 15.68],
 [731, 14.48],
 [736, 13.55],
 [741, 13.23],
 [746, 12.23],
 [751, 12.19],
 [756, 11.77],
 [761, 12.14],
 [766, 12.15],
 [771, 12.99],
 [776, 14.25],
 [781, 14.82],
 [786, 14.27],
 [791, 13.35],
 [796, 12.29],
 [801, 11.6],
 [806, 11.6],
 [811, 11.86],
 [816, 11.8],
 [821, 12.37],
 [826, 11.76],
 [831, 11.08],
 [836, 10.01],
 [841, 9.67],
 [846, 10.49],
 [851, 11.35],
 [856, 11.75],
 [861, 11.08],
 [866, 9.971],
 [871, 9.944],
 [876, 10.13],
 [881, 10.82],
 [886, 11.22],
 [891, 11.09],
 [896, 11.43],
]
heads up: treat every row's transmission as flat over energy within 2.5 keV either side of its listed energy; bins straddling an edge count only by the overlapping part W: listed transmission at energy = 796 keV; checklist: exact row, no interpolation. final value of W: 12.29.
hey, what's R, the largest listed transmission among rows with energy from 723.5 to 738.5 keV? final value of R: 15.68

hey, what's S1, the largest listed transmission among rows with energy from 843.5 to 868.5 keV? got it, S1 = 11.75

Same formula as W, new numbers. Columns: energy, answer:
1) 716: 14.7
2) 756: 11.77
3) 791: 13.35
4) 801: 11.6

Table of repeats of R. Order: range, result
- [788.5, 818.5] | 13.35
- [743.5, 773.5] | 12.99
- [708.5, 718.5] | 14.7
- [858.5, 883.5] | 11.08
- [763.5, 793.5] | 14.82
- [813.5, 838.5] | 12.37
